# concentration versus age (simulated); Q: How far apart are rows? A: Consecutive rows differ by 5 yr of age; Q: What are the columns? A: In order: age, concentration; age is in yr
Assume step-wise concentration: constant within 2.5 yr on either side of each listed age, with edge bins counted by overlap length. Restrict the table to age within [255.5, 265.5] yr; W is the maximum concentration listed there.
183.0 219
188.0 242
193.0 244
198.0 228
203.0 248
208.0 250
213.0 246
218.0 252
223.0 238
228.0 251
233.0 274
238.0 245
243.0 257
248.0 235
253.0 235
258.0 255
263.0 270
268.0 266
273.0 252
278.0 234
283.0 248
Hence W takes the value 270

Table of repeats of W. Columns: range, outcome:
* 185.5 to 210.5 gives 250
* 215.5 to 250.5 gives 274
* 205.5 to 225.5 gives 252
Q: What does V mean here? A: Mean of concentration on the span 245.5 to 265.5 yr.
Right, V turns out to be 249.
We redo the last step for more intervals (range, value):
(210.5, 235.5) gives 252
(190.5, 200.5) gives 236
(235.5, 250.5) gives 246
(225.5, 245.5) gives 257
